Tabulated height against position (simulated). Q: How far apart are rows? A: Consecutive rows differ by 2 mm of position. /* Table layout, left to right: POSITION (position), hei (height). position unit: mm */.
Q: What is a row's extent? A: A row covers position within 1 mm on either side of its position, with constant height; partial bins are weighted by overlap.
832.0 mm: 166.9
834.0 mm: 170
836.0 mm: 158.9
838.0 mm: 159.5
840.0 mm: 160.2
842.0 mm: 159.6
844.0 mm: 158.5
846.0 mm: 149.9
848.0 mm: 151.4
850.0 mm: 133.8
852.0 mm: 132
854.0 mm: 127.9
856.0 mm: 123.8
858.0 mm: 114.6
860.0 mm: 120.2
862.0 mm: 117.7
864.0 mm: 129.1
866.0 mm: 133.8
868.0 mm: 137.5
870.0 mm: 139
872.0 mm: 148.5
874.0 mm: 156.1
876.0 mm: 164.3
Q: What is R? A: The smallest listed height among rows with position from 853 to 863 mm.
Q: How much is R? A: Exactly 114.6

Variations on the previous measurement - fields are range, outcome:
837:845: 158.5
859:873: 117.7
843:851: 133.8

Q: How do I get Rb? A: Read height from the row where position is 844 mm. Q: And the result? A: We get 158.5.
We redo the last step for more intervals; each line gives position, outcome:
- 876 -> 164.3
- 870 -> 139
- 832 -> 166.9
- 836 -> 158.9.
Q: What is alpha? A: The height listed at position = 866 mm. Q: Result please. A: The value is 133.8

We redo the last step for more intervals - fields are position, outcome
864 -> 129.1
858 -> 114.6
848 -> 151.4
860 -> 120.2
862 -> 117.7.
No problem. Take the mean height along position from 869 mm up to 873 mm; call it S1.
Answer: 144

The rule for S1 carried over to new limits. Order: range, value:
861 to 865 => 123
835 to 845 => 159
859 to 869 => 128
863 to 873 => 138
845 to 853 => 142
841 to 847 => 156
